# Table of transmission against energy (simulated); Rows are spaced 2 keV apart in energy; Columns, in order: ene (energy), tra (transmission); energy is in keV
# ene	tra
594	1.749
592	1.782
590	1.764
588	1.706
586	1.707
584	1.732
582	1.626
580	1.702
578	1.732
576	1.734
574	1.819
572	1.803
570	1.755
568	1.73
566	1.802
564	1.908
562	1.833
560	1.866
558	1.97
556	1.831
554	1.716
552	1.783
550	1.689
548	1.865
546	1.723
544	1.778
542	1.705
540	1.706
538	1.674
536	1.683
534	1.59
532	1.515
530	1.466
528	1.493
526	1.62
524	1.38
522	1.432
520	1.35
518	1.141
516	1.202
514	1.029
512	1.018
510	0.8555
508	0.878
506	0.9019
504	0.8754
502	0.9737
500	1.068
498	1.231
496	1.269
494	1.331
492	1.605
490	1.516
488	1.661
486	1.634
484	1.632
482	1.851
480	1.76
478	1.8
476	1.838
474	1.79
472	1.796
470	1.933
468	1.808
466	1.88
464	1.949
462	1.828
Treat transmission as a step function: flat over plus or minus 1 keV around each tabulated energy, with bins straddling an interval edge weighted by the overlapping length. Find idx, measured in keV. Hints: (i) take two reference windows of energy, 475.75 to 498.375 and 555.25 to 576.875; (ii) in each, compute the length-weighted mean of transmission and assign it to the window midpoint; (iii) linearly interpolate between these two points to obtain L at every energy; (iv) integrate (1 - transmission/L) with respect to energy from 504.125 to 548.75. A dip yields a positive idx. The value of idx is 8.32 keV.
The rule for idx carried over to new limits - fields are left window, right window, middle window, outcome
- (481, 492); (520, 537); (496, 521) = 8.33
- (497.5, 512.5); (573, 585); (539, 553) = -3.69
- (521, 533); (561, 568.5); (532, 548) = -0.92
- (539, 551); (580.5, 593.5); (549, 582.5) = -1.01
